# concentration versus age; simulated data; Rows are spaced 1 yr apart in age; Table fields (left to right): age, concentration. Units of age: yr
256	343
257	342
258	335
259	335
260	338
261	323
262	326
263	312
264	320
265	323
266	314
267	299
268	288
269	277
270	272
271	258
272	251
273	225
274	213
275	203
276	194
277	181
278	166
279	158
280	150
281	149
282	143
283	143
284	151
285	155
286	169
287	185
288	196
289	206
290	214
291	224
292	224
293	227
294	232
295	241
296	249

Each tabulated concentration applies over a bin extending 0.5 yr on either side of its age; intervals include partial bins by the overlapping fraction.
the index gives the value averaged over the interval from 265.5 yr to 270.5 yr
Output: 290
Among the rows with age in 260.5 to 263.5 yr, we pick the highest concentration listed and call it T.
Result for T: 326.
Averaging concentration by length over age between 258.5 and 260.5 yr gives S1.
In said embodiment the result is 336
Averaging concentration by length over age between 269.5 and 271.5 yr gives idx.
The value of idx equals 265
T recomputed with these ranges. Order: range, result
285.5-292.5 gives 224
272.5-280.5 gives 225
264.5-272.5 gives 323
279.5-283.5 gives 150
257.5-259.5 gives 335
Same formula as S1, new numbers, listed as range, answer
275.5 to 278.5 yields 180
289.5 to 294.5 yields 224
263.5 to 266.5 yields 319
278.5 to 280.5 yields 154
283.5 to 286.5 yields 158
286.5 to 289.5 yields 196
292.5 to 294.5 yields 230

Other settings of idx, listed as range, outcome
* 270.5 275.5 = 230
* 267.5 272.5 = 269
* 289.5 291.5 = 219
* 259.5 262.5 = 329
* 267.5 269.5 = 282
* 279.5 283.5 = 146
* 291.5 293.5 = 226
